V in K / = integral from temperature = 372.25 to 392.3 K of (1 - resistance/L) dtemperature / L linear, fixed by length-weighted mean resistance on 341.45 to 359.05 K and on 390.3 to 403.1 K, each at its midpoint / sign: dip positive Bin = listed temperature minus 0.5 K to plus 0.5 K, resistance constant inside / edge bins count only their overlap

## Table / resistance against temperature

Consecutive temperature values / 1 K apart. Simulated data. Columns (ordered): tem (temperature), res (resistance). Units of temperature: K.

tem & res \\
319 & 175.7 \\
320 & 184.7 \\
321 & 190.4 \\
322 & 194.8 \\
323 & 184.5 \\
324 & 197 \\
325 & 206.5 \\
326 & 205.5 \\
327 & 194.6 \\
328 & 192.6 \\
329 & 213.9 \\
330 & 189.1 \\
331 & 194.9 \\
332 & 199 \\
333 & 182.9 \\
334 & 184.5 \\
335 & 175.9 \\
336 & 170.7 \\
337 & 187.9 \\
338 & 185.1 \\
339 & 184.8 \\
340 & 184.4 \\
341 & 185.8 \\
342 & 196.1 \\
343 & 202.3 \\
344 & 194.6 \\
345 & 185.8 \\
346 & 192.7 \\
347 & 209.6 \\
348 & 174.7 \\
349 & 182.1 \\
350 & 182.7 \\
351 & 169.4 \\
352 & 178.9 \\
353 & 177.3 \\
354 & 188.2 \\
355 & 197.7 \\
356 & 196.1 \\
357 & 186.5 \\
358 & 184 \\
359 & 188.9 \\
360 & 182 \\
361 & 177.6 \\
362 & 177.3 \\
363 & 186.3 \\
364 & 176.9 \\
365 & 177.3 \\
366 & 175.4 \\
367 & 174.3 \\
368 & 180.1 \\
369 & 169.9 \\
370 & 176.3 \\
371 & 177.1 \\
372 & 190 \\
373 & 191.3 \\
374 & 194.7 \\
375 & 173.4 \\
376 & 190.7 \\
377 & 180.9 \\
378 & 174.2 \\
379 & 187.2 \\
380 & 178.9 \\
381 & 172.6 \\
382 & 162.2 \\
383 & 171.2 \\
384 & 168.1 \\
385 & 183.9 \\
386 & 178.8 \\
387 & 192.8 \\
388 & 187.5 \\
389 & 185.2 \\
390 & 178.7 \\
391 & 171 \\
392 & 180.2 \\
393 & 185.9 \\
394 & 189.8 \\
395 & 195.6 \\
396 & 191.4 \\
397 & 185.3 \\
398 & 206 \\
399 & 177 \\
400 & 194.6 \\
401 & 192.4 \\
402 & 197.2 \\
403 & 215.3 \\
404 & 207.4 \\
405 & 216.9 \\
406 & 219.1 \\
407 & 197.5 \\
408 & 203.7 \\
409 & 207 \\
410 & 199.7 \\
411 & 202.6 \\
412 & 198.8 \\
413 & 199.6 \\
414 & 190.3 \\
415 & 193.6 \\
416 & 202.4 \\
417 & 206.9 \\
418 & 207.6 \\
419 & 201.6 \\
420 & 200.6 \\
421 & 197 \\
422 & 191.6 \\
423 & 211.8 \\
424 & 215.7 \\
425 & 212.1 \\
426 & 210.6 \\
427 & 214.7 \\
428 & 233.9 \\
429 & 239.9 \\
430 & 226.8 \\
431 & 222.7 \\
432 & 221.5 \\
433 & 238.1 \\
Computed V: 1.0 K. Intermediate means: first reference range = 188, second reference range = 190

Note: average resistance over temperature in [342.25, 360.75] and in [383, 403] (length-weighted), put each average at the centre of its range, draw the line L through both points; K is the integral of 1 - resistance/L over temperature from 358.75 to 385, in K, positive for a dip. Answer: 1.1 K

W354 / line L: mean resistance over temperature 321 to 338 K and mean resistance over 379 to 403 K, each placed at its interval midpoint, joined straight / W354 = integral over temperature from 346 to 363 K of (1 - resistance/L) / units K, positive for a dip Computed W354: 0.4 K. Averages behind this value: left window 192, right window 184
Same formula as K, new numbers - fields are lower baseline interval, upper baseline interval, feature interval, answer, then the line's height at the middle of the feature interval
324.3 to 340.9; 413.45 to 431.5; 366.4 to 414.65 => 3.5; 203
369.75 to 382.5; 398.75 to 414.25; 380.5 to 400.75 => 0.8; 191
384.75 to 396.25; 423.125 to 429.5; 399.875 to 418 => 0.0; 203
